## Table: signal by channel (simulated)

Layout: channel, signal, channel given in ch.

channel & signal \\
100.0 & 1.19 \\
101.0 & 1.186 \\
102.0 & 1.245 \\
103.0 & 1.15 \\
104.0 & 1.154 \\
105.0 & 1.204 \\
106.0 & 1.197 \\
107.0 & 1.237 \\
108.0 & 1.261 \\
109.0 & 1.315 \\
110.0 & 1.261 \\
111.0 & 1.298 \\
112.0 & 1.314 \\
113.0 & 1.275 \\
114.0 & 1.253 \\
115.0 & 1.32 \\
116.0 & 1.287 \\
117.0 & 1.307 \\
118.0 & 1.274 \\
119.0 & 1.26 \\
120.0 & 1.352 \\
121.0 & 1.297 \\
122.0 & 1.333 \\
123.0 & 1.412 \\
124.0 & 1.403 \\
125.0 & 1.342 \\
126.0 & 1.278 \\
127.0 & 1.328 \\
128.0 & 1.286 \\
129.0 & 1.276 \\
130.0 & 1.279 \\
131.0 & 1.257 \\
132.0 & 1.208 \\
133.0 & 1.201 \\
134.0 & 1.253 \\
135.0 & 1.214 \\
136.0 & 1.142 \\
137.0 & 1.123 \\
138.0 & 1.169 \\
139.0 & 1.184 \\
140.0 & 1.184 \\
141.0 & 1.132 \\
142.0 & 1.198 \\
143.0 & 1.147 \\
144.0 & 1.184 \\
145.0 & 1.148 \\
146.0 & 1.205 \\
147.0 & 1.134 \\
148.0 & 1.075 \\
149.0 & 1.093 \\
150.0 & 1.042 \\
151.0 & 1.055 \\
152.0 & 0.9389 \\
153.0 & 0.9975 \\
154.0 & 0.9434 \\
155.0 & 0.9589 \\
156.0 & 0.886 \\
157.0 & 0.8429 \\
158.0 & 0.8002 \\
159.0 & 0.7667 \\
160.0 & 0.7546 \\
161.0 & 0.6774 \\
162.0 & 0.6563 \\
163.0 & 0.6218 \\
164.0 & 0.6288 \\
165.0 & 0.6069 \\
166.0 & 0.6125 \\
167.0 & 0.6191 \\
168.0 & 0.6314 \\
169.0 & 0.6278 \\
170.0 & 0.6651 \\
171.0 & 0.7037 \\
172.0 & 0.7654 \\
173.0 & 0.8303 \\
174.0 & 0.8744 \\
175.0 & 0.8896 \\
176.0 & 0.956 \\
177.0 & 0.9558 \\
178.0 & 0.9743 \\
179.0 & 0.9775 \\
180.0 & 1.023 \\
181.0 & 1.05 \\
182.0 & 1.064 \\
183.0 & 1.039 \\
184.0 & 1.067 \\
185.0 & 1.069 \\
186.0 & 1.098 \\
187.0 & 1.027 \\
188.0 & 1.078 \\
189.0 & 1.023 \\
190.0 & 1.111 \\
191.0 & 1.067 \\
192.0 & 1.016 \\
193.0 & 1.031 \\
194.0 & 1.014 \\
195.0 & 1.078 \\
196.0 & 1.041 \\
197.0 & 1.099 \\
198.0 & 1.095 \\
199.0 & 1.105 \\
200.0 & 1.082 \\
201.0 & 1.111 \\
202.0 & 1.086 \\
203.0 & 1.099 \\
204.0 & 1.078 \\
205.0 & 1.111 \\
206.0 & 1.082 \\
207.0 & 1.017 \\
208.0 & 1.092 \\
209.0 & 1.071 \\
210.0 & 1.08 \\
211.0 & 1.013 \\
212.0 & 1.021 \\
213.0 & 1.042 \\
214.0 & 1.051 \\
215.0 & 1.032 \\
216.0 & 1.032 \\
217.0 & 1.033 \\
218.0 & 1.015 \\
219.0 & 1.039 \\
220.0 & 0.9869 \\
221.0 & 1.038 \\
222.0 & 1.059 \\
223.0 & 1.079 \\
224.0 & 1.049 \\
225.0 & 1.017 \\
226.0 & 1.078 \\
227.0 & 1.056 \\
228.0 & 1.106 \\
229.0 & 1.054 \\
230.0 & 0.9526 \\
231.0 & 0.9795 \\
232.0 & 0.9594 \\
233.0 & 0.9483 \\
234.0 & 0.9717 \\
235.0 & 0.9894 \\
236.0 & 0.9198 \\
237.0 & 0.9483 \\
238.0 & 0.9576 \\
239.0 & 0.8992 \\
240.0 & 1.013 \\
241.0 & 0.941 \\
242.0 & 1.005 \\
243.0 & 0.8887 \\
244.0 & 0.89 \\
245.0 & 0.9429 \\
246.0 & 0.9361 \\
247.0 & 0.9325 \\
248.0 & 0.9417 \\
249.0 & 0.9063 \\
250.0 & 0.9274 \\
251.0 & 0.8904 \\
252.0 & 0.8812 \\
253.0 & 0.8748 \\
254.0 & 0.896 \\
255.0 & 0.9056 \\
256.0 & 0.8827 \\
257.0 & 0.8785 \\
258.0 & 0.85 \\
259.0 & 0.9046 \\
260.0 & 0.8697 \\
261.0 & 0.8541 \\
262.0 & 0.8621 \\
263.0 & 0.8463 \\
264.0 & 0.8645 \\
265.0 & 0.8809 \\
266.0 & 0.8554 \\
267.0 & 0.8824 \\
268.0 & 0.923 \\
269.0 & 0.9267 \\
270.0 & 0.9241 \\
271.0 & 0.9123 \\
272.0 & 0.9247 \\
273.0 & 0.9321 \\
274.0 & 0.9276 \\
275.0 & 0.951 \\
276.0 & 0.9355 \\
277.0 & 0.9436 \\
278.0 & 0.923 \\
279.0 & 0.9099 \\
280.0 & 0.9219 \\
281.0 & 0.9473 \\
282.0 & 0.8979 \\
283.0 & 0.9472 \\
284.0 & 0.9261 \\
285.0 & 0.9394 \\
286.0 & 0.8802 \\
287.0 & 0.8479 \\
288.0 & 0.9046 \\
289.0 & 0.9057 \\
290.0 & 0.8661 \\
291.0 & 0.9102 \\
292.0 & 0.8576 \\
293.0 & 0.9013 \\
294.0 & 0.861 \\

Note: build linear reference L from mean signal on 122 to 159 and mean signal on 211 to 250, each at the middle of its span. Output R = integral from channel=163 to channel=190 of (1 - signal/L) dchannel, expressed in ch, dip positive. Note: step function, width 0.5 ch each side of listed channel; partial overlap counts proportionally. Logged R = 5.06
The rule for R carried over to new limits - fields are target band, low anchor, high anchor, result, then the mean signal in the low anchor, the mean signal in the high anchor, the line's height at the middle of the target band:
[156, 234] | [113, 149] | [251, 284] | 7.96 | 1.24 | 0.901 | 1.08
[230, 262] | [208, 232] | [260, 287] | 1.74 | 1.04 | 0.907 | 0.974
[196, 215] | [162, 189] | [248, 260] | -4.31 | 0.863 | 0.892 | 0.874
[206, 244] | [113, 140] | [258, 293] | 0.59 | 1.27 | 0.902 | 1.03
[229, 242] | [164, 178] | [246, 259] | -1.40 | 0.753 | 0.899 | 0.869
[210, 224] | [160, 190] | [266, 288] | -2.43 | 0.858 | 0.918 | 0.883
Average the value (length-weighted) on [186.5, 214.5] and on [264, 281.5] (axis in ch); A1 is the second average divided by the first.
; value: 0.86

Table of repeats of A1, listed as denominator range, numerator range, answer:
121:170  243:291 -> 0.87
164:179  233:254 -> 1.21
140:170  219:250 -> 1.09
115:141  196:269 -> 0.78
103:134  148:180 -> 0.64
